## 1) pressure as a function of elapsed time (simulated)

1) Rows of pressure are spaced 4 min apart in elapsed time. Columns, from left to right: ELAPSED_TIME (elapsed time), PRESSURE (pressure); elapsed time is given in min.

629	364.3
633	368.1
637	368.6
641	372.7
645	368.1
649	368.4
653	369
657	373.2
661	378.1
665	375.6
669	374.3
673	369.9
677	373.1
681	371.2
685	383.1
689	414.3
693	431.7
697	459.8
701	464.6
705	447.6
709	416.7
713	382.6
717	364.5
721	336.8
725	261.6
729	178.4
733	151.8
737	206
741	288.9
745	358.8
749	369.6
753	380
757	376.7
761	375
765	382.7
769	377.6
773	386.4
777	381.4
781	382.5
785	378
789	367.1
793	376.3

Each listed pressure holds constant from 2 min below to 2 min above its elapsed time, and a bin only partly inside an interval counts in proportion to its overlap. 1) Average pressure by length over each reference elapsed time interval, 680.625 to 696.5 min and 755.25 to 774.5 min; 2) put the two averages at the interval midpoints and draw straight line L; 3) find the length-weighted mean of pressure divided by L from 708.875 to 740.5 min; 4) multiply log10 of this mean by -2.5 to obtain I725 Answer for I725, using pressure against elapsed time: 0.38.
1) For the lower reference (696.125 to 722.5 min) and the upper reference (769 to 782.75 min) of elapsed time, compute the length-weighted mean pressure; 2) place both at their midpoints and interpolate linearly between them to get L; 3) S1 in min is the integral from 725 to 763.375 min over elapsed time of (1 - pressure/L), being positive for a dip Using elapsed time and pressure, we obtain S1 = 9.4 min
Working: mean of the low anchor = 410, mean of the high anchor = 383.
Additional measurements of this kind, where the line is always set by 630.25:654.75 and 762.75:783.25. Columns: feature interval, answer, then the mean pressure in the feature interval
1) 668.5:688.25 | -0.2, 377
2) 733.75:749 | 3.8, 285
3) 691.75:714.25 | -3.6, 436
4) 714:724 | 0.8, 345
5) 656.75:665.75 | -0.1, 376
